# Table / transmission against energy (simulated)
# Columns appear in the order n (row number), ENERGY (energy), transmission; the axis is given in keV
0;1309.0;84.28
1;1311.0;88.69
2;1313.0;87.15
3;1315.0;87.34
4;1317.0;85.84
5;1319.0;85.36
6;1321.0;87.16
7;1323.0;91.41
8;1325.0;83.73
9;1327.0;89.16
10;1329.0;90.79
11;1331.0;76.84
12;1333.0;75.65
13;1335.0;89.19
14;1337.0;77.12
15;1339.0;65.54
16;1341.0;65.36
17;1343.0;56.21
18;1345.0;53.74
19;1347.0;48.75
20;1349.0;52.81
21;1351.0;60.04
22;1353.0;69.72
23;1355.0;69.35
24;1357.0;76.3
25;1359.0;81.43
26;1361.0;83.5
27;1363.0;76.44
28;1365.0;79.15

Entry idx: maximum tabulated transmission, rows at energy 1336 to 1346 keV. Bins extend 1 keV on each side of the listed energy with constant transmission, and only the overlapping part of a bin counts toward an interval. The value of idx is 77.12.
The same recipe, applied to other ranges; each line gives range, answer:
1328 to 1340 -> 90.79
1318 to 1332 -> 91.41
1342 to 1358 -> 76.3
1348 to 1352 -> 60.04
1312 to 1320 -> 87.34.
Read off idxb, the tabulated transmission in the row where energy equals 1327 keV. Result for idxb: 89.16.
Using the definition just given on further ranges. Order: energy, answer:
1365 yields 79.15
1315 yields 87.34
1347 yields 48.75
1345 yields 53.74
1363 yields 76.44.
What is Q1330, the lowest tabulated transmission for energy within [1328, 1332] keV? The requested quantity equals 76.84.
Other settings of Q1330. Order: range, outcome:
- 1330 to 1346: 53.74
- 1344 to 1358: 48.75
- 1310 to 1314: 87.15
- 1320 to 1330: 83.73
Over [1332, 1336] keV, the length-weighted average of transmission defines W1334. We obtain 82.4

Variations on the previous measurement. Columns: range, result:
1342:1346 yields 55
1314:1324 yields 87.4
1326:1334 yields 83.1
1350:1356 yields 66.4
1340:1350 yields 55.4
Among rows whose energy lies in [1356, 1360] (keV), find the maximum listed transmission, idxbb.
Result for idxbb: 81.43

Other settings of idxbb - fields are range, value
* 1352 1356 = 69.72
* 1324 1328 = 89.16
